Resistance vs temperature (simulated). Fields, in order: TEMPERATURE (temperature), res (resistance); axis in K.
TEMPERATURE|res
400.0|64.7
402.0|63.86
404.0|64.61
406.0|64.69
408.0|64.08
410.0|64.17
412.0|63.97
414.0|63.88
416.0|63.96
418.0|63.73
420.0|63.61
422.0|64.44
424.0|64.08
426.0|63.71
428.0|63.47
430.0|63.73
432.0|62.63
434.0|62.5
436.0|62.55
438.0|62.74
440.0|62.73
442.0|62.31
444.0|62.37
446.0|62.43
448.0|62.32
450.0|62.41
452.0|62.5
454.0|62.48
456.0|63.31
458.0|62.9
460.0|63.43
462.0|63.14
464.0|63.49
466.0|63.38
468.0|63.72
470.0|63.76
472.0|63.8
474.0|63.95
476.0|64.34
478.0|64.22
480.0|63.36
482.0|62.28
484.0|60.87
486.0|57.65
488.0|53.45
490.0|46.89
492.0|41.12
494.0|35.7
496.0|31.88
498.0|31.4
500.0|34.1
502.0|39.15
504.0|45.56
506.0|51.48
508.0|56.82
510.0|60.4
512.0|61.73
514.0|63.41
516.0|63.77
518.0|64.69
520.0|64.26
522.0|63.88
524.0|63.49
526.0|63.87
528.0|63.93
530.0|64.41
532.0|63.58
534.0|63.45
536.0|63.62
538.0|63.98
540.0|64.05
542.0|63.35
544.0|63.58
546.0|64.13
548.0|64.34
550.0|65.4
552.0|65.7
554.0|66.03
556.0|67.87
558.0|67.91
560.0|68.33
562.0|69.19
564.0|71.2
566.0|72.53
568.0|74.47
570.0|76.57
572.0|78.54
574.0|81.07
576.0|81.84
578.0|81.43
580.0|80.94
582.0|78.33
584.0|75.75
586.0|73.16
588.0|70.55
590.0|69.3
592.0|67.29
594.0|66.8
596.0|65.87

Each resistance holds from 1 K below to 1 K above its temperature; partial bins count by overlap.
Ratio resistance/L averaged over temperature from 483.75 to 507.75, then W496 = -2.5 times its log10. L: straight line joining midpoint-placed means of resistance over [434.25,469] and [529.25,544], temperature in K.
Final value 0.40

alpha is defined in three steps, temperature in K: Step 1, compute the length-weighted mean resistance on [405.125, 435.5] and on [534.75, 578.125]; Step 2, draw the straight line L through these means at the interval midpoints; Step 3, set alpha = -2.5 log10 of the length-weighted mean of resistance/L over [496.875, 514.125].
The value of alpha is 0.36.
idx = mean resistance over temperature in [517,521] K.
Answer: 64.5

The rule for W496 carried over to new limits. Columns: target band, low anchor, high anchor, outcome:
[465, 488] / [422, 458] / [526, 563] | 0.021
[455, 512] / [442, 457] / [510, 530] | 0.148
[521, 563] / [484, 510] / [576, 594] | -0.087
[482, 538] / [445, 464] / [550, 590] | 0.233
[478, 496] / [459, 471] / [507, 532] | 0.210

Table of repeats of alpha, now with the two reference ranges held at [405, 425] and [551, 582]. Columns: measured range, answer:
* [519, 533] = 0.116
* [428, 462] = 0.054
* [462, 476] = 0.063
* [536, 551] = 0.130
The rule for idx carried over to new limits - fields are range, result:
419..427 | 64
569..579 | 79.9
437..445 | 62.5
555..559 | 67.9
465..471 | 63.6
